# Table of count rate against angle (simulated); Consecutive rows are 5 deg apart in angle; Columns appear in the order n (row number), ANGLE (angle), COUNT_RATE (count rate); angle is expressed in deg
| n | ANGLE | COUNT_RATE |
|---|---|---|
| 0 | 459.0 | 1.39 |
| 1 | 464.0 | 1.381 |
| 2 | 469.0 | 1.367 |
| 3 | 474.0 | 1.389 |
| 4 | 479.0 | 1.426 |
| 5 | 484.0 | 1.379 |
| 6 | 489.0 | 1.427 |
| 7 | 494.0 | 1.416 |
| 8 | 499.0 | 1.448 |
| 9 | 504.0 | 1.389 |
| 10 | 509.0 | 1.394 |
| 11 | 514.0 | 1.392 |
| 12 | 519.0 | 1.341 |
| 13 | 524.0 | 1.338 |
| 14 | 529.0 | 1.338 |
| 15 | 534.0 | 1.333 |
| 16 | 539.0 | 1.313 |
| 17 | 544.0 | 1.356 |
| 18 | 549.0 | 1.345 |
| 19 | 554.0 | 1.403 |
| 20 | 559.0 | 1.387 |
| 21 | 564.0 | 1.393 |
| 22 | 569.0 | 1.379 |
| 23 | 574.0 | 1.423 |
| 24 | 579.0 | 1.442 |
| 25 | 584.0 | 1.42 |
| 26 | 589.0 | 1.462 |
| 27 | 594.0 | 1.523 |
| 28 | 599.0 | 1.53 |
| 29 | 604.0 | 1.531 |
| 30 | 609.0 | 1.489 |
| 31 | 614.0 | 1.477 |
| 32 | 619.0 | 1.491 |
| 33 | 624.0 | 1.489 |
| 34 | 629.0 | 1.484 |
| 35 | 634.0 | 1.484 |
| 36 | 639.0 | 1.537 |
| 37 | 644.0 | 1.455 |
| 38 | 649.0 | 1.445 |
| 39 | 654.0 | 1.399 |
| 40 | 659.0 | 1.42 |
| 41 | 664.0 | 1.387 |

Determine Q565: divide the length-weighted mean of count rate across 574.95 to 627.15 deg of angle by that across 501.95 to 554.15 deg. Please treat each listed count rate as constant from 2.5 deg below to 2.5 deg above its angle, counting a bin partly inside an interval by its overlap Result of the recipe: 1.09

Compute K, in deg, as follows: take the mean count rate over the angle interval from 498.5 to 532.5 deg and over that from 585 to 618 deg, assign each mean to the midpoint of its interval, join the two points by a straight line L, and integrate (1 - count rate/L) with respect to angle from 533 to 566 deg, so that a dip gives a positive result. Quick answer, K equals 1.4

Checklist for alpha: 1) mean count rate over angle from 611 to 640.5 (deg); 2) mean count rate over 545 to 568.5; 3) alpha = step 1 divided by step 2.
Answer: 1.08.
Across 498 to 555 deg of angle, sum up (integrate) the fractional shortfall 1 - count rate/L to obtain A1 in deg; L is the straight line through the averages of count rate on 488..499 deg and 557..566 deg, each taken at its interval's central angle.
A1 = 1.9 deg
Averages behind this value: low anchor 1.43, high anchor 1.39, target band 1.36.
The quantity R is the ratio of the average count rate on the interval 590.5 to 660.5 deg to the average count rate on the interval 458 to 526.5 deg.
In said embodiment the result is 1.1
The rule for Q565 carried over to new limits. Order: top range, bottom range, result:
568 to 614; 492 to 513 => 1.04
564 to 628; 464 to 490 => 1.05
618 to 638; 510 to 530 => 1.10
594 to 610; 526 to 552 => 1.14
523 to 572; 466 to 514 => 0.97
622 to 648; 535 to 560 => 1.10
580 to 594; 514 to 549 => 1.09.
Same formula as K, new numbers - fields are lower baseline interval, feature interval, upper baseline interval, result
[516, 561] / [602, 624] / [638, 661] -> -1.3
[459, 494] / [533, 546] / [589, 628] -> 1.0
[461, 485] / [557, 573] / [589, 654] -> 0.7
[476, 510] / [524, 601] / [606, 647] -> 2.7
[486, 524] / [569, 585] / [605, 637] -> 0.4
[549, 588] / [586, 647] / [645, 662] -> -3.4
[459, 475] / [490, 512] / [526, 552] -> -0.8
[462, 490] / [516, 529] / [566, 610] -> 0.7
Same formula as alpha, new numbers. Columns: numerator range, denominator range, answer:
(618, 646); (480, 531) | 1.07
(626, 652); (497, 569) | 1.08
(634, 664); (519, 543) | 1.09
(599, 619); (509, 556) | 1.11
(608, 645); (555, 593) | 1.05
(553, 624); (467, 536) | 1.05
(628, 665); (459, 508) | 1.04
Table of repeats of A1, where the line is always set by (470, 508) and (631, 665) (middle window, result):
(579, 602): -0.7 deg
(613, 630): -0.5 deg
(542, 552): 0.5 deg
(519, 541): 1.3 deg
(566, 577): 0.2 deg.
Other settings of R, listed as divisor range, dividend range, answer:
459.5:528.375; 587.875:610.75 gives 1.09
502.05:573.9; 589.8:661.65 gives 1.08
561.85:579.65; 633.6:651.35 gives 1.05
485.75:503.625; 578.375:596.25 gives 1.03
